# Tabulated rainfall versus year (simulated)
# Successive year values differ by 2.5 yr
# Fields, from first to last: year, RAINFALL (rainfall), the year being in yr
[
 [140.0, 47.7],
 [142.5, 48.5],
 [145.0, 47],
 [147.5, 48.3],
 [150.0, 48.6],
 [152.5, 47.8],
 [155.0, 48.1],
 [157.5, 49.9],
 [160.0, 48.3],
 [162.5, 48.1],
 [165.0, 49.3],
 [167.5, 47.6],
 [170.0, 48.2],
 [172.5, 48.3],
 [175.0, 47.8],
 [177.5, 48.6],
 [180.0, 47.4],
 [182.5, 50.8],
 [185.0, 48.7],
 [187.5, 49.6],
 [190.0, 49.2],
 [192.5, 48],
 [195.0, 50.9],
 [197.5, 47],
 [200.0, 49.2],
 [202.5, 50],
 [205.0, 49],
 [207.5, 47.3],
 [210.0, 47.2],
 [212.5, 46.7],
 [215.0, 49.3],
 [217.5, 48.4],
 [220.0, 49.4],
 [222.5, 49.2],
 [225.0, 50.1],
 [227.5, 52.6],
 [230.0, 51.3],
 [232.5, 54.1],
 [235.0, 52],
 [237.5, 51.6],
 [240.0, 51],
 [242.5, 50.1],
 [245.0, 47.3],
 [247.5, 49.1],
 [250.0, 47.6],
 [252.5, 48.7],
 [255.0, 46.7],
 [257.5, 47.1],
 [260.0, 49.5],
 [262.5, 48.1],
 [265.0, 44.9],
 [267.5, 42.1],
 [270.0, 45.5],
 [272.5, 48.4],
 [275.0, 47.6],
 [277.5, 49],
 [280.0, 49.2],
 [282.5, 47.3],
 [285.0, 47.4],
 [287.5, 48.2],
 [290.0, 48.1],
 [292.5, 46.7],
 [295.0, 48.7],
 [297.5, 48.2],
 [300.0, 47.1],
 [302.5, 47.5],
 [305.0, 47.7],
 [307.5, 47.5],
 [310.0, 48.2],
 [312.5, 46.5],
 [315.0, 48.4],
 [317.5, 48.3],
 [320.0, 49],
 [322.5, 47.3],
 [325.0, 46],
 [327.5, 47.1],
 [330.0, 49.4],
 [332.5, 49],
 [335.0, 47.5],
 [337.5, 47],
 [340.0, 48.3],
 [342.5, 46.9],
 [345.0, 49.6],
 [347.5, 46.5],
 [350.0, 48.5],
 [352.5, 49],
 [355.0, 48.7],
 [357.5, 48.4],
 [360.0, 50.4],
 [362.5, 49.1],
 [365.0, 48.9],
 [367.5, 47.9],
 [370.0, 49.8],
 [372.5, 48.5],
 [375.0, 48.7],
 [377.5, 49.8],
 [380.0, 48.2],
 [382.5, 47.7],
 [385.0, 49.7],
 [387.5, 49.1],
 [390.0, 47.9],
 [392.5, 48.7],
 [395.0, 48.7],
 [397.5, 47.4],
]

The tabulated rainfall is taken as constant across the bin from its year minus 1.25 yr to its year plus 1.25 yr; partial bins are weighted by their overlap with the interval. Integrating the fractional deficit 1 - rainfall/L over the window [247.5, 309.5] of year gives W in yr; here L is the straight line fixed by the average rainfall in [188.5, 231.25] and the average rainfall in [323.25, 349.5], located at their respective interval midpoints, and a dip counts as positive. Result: 1.12 yr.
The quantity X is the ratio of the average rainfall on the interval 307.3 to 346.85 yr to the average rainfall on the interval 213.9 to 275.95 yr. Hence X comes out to 1.0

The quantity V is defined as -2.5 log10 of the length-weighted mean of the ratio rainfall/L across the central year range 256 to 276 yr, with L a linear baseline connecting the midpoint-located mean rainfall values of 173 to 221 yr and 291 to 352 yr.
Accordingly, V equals 0.04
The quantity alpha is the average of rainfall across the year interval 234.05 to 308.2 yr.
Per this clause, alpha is 48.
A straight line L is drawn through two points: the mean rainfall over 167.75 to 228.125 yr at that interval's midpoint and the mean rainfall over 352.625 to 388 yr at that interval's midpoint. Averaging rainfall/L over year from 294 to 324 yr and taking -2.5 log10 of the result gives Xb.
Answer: 0.02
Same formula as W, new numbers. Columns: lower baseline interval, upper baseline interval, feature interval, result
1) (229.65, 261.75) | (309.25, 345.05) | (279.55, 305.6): 0.4 yr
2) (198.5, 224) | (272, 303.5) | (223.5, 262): -1.2 yr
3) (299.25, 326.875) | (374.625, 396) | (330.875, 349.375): 0.1 yr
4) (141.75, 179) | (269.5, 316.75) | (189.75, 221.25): -0.3 yr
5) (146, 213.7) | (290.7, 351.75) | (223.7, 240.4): -1.2 yr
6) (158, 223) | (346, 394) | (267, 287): 0.6 yr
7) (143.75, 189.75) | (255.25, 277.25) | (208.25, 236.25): -1.5 yr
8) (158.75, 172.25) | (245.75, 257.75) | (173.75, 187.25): -0.1 yr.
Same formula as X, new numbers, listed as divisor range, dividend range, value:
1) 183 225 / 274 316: 0.98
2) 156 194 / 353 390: 1.00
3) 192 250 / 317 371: 0.97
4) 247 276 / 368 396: 1.04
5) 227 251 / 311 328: 0.94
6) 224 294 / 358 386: 1.01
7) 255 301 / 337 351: 1.01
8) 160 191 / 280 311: 0.98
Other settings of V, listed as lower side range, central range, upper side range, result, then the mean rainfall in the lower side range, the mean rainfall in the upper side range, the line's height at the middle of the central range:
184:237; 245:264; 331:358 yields 0.02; 49.5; 48.1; 49.1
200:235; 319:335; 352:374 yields 0.03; 49.7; 49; 49.1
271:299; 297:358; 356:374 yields 0.01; 48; 49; 48.5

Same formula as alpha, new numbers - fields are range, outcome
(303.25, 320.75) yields 47.9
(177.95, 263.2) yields 49.2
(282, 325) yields 47.7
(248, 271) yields 46.8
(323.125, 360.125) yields 48.1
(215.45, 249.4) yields 50.4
